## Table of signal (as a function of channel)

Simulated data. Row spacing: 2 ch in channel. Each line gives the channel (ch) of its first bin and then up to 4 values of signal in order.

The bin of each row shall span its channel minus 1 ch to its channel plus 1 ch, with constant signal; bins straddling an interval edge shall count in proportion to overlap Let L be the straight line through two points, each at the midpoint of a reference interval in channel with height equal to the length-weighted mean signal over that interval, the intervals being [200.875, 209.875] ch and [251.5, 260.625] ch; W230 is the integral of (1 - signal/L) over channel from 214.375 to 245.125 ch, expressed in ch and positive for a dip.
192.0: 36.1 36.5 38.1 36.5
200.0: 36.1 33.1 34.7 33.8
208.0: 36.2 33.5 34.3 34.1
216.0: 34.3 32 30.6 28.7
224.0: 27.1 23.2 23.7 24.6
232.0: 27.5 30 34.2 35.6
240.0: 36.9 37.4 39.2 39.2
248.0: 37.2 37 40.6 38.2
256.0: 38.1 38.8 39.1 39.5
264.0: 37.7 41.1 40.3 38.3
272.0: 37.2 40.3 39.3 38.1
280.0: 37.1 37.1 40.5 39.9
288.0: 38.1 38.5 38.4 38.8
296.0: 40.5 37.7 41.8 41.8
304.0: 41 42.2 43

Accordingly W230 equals 4.6 ch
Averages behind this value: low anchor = 34.4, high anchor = 38.9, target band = 31.1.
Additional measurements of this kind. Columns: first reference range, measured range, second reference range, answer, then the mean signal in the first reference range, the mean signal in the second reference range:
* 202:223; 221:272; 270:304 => 1.49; 33.2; 39.1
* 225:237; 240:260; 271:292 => -4.40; 27.2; 38.6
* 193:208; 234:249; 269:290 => 0.21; 35.6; 38.6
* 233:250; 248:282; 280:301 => -1.01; 36.3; 39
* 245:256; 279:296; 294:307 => 0.60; 38.4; 40.7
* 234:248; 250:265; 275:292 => -0.56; 36.6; 38.6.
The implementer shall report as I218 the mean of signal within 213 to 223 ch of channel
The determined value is 31.9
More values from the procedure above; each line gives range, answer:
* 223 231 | 24.6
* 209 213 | 33.9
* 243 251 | 38.2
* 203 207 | 34.2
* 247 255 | 38.2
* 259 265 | 38.8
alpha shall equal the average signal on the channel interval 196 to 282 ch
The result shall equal 35.2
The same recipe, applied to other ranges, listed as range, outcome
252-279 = 39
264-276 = 39.3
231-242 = 33.3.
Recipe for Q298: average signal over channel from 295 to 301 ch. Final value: 40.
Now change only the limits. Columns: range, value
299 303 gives 41.8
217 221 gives 31.3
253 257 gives 38.2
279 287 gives 38.7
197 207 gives 34.8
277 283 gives 37.4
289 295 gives 38.6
